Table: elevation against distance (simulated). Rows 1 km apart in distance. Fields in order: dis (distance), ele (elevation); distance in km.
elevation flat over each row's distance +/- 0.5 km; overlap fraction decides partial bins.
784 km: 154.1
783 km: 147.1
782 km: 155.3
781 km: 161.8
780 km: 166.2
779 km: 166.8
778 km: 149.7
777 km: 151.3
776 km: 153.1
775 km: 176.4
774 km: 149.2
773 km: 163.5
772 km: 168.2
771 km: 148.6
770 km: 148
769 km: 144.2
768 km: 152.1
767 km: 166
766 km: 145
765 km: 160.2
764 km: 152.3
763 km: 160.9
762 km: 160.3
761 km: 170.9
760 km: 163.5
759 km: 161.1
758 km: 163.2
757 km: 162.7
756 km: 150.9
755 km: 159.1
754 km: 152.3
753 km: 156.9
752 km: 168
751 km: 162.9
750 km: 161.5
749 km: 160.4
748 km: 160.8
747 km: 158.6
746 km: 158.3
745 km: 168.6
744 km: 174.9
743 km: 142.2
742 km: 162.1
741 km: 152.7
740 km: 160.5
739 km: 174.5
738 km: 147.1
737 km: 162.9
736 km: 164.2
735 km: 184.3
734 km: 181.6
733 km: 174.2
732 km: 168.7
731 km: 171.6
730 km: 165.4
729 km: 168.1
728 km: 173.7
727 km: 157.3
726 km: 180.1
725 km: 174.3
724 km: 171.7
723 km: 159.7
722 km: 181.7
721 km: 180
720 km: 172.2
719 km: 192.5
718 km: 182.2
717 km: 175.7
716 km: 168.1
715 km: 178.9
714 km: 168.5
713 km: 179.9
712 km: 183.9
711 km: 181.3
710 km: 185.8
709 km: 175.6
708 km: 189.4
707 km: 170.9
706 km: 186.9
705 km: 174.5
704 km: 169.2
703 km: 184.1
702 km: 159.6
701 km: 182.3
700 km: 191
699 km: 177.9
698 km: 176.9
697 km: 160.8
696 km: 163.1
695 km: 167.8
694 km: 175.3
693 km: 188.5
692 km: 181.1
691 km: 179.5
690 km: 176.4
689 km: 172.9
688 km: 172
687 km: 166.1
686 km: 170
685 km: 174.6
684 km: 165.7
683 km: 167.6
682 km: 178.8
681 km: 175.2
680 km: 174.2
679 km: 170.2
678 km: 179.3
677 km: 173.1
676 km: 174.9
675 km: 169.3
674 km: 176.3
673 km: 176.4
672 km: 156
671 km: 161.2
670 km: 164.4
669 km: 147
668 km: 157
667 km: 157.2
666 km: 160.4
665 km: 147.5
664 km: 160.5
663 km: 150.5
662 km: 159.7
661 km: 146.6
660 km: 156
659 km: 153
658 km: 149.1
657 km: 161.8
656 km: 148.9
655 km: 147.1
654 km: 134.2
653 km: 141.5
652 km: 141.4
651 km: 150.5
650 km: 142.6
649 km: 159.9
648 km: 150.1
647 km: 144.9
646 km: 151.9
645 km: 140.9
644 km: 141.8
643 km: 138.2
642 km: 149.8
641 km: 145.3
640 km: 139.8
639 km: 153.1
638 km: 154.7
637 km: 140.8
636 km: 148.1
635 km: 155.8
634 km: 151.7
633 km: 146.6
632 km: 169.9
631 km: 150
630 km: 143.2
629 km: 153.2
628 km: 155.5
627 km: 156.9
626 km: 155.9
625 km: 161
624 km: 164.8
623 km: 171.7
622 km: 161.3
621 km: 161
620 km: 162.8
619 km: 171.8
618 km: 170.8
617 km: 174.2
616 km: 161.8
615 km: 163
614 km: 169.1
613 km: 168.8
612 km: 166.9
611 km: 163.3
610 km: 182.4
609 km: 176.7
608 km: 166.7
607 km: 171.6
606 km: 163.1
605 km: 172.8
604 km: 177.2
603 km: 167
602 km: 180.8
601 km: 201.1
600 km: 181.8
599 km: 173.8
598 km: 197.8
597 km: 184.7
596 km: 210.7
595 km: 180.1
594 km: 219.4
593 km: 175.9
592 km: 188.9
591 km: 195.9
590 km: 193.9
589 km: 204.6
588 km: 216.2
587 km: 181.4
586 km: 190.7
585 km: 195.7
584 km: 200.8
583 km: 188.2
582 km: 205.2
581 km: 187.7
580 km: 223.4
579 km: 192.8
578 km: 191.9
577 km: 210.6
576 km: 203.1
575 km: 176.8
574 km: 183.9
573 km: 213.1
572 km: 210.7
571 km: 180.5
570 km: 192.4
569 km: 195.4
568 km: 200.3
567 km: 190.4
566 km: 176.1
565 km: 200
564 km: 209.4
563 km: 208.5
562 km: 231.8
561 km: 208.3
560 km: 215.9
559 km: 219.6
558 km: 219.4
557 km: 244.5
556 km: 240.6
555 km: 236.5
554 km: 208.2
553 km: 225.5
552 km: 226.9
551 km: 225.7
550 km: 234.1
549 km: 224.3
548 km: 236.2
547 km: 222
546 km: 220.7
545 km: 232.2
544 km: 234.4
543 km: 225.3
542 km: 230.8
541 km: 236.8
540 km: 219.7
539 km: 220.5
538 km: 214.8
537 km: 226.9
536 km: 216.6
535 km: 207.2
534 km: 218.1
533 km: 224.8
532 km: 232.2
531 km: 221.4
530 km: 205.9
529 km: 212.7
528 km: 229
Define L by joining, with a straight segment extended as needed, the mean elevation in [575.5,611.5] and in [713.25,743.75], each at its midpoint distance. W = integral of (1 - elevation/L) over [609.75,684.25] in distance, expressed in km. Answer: 9.7 km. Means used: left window 189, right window 170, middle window 158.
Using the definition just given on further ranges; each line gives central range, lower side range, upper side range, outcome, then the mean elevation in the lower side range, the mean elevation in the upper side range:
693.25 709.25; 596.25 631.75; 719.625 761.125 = -0.9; 169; 165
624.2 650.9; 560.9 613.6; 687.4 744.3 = 4.9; 191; 173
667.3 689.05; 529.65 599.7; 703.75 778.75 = 1.5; 209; 166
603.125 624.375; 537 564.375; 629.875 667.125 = 0.9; 225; 150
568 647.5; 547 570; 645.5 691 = 7.2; 217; 161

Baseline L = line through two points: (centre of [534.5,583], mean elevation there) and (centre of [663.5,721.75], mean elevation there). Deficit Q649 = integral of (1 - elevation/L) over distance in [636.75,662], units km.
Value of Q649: 5.2 km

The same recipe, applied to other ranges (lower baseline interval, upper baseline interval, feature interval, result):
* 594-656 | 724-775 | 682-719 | -3.19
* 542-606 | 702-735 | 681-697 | 0.75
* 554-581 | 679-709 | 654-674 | 2.91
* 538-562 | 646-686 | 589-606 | 0.98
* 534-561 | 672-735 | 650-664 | 2.98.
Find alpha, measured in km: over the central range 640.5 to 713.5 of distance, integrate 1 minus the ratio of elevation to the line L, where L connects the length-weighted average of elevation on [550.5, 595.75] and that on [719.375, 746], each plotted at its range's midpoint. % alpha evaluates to 6.3 km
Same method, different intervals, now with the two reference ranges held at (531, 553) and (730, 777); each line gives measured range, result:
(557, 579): 1.49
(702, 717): -0.28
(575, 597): 1.52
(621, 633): 2.49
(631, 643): 2.84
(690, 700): 0.18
